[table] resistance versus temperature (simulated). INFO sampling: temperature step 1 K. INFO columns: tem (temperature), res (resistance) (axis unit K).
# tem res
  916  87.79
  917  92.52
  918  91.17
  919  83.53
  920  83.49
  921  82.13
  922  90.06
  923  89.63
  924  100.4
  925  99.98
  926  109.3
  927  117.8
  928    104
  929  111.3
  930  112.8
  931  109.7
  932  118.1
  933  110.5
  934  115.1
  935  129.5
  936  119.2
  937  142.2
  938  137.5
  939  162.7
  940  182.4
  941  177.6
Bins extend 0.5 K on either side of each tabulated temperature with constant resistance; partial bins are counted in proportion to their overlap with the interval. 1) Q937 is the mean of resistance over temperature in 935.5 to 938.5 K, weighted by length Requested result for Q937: 133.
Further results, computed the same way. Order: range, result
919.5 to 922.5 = 85.2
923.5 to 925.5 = 100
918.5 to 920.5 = 83.5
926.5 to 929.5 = 111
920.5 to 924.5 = 90.6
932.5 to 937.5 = 123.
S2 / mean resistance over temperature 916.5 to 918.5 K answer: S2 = 91.8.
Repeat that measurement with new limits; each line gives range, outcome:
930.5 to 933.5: 113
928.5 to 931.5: 111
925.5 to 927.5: 114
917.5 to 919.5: 87.3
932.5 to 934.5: 113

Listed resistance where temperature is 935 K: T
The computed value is 129.5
